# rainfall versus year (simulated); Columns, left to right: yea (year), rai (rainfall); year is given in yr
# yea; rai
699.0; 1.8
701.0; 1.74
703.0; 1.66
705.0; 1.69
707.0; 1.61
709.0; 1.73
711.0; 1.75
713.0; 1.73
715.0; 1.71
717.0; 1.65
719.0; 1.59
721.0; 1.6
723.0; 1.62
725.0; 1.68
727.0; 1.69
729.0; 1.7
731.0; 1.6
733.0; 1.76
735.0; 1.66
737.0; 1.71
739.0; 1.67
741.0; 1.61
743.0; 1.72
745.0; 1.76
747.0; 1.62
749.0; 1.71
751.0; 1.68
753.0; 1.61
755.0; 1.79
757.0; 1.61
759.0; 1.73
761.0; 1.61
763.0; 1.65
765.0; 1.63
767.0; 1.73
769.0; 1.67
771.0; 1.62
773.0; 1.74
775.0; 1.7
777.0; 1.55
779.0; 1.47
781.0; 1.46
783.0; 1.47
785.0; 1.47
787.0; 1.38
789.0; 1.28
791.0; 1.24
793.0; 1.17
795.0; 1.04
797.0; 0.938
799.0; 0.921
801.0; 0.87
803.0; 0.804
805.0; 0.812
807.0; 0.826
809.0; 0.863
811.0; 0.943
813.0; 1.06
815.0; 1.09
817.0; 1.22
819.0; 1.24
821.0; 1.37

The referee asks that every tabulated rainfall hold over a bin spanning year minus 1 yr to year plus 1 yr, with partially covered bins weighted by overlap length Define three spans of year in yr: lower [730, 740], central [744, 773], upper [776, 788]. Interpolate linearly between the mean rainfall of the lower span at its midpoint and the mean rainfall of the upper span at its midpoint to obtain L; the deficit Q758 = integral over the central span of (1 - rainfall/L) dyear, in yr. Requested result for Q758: -1.9 yr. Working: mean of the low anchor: 1.68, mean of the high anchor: 1.47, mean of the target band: 1.68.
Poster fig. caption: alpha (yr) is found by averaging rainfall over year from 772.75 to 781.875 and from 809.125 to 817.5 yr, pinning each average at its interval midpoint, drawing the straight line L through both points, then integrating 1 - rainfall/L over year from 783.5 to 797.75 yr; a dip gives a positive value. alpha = 1.6 yr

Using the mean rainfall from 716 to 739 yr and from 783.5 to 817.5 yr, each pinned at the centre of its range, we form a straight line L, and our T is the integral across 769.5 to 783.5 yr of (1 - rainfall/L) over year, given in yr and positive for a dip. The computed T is -3.6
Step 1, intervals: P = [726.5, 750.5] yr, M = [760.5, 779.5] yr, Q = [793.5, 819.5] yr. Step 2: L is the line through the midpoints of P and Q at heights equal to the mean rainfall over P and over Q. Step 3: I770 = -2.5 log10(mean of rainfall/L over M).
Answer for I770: -0.21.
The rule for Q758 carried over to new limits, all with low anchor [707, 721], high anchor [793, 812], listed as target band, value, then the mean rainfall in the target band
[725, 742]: -1.9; 1.68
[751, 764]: -3.7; 1.67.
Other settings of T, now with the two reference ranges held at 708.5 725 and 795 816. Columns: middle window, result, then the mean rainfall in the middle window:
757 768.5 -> -3.45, 1.66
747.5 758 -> -2.39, 1.68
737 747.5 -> -1.64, 1.68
